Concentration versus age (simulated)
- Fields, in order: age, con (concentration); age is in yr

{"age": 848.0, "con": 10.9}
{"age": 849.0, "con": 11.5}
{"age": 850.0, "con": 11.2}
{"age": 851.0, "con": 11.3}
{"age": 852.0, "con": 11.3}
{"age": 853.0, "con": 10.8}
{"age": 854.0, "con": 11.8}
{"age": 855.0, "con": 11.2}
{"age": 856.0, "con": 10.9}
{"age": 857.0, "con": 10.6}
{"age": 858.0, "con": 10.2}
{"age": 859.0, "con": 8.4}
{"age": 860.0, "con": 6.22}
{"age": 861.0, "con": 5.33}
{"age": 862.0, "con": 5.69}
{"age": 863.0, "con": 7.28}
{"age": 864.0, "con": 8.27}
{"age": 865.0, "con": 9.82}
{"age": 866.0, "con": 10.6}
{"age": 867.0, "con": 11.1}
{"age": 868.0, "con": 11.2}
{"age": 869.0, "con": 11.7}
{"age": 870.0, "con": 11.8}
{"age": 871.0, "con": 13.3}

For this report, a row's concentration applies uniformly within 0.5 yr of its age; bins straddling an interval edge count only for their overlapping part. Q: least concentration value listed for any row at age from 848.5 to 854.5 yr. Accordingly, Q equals 10.8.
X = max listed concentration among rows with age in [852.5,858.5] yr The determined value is 11.8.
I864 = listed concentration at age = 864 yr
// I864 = 8.27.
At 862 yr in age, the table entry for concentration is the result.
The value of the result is 5.69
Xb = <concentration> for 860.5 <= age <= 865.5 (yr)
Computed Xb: 7.28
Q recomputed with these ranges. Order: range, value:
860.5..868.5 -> 5.33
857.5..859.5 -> 8.4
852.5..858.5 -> 10.2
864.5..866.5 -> 9.82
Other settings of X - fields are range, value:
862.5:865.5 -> 9.82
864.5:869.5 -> 11.7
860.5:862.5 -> 5.69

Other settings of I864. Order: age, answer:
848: 10.9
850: 11.2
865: 9.82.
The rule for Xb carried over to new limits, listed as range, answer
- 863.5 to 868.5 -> 10.2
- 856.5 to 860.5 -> 8.86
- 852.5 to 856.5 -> 11.2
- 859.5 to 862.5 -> 5.75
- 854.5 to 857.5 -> 10.9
